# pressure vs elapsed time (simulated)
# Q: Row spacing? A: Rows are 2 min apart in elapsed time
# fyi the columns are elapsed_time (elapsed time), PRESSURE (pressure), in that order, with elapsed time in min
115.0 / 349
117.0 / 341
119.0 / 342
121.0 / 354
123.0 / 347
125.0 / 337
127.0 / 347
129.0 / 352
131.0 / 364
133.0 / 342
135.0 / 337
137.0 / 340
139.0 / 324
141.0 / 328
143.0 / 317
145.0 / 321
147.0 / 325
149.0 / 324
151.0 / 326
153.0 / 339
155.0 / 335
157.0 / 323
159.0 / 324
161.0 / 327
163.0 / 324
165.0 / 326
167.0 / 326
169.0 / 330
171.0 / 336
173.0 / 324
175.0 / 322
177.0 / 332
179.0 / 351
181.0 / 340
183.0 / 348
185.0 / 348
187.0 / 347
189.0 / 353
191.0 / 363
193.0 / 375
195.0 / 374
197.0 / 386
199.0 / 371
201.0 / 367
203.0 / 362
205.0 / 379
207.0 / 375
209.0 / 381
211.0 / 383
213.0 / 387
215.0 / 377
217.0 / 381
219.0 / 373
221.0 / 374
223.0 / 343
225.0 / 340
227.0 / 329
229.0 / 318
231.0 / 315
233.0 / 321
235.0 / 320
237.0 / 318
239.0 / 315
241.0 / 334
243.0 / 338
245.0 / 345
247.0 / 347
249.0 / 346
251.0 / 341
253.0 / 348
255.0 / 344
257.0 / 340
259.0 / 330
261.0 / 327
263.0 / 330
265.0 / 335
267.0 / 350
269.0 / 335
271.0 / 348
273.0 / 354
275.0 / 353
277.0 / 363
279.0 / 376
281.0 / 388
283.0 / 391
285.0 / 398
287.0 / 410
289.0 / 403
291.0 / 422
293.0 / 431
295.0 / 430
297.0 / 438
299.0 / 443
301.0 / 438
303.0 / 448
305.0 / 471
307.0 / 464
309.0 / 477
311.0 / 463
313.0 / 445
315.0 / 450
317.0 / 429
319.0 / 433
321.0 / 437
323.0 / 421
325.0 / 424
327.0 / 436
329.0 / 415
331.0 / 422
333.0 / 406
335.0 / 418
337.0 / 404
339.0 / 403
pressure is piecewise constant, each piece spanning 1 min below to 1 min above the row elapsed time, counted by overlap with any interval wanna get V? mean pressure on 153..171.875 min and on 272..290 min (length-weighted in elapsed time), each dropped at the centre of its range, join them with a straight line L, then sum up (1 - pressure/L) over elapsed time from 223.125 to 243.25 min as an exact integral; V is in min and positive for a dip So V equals 1.96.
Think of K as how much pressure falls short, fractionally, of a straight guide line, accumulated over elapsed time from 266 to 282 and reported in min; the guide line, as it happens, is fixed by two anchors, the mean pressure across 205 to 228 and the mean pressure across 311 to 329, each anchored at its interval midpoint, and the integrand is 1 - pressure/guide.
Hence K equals 1.9 min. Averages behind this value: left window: 368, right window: 435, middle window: 358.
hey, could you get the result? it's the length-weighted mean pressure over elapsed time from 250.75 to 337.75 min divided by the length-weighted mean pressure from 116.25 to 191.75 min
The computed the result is 1.19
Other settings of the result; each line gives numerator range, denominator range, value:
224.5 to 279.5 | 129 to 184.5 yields 1.02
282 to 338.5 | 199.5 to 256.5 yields 1.23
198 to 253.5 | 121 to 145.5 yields 1.04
